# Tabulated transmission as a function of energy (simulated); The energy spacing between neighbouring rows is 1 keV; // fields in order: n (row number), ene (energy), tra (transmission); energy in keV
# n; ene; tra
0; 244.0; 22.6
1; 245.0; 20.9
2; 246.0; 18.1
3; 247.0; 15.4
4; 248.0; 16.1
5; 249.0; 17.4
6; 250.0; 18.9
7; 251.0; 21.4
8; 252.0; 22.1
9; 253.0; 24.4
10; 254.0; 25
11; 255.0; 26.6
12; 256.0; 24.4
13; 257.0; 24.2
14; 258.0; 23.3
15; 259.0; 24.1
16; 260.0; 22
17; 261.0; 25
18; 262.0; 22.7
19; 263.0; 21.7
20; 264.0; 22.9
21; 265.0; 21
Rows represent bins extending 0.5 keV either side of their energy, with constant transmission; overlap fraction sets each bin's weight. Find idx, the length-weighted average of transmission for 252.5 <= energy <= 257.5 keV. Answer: 24.9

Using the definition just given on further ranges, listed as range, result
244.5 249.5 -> 17.6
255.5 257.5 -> 24.3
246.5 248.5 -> 15.8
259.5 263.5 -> 22.9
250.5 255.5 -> 23.9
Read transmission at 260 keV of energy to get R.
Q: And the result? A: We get 22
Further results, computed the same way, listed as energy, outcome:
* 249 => 17.4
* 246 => 18.1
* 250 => 18.9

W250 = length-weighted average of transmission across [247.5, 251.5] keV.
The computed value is 18.4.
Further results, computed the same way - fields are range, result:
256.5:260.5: 23.4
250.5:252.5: 21.8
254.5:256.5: 25.5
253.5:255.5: 25.8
